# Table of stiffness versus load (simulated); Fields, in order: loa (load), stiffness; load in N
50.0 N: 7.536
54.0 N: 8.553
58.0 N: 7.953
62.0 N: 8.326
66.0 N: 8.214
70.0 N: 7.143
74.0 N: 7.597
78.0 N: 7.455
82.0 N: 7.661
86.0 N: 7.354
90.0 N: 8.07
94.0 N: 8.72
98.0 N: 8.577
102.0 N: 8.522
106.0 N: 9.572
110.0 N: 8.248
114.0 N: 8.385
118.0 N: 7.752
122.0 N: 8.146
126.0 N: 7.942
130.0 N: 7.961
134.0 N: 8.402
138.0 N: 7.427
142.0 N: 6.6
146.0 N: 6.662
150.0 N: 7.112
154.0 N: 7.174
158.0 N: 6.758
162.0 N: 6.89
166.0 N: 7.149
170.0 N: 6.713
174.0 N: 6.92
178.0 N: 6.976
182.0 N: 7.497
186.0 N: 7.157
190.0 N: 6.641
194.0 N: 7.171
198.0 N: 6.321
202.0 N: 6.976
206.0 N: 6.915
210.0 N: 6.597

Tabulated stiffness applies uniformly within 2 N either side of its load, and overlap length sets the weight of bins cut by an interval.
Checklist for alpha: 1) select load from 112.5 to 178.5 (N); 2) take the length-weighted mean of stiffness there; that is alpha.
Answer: 7.35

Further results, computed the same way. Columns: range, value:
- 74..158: 7.85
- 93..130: 8.4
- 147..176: 6.95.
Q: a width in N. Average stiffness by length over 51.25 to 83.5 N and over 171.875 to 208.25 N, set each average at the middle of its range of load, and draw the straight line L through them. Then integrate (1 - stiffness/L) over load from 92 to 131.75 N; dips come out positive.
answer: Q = -4.5 N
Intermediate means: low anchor 7.86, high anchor 6.95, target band 8.39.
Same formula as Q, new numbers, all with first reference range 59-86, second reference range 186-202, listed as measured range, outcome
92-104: -1.73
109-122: -1.29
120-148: -1.30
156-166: 0.22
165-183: -0.19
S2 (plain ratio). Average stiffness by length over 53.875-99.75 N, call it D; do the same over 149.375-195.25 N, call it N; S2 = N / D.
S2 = 0.88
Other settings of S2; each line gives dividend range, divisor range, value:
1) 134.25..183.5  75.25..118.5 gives 0.86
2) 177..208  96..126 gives 0.83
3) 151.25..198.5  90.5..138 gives 0.84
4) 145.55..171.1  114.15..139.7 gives 0.87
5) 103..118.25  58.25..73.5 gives 1.09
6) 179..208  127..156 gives 0.95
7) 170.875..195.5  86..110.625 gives 0.82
